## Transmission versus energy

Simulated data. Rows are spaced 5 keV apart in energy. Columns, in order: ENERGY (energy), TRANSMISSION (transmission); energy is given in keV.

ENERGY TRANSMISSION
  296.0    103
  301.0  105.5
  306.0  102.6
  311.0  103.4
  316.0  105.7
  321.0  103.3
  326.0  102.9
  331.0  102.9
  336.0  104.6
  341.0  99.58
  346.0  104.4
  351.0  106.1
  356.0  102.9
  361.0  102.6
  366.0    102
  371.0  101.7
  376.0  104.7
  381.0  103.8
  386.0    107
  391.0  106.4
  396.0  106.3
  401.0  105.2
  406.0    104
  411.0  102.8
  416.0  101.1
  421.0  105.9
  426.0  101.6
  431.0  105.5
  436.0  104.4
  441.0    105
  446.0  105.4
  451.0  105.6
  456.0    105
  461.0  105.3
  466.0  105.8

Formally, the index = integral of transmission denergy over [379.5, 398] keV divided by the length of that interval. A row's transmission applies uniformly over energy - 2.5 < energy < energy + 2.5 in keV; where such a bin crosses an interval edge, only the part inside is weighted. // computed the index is 106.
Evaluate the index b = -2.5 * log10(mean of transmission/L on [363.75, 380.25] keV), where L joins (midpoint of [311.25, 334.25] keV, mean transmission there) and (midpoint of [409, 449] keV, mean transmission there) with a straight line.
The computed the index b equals 0.01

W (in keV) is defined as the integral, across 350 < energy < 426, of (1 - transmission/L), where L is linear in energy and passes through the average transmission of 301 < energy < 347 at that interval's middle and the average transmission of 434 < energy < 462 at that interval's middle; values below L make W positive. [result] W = 0.2 keV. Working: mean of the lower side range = 103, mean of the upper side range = 105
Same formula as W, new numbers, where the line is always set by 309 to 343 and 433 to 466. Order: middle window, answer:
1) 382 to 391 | -0.2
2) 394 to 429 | 0.3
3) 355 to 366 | 0.1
